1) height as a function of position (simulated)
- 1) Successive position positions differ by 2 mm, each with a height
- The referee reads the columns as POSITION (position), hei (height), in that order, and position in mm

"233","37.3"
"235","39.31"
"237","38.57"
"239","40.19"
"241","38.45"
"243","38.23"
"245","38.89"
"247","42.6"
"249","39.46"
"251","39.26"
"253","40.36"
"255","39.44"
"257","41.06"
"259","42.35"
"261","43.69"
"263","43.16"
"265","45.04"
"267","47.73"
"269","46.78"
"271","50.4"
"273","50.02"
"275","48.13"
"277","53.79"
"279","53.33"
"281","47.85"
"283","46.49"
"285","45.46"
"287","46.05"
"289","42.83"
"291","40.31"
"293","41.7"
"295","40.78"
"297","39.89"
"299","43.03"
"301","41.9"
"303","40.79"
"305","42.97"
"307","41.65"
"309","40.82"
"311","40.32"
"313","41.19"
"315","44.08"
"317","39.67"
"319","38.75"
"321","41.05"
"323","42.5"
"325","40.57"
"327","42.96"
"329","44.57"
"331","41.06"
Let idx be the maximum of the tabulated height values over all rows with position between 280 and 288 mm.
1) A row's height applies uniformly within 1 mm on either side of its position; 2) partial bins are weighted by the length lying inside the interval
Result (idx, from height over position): 47.85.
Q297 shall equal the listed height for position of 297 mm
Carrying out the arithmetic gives 39.89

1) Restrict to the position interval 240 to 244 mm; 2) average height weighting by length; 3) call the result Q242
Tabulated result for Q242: 38.3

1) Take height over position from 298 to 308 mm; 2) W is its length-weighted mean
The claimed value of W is 42.1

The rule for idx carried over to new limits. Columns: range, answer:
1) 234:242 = 40.19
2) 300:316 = 44.08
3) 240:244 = 38.45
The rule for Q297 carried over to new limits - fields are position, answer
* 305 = 42.97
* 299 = 43.03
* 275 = 48.13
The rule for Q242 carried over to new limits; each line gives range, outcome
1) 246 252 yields 40.4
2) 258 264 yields 43.1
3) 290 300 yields 41.1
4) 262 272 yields 46.6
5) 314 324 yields 41.2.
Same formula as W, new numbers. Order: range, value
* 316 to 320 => 39.2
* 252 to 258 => 40.3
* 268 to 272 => 48.6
